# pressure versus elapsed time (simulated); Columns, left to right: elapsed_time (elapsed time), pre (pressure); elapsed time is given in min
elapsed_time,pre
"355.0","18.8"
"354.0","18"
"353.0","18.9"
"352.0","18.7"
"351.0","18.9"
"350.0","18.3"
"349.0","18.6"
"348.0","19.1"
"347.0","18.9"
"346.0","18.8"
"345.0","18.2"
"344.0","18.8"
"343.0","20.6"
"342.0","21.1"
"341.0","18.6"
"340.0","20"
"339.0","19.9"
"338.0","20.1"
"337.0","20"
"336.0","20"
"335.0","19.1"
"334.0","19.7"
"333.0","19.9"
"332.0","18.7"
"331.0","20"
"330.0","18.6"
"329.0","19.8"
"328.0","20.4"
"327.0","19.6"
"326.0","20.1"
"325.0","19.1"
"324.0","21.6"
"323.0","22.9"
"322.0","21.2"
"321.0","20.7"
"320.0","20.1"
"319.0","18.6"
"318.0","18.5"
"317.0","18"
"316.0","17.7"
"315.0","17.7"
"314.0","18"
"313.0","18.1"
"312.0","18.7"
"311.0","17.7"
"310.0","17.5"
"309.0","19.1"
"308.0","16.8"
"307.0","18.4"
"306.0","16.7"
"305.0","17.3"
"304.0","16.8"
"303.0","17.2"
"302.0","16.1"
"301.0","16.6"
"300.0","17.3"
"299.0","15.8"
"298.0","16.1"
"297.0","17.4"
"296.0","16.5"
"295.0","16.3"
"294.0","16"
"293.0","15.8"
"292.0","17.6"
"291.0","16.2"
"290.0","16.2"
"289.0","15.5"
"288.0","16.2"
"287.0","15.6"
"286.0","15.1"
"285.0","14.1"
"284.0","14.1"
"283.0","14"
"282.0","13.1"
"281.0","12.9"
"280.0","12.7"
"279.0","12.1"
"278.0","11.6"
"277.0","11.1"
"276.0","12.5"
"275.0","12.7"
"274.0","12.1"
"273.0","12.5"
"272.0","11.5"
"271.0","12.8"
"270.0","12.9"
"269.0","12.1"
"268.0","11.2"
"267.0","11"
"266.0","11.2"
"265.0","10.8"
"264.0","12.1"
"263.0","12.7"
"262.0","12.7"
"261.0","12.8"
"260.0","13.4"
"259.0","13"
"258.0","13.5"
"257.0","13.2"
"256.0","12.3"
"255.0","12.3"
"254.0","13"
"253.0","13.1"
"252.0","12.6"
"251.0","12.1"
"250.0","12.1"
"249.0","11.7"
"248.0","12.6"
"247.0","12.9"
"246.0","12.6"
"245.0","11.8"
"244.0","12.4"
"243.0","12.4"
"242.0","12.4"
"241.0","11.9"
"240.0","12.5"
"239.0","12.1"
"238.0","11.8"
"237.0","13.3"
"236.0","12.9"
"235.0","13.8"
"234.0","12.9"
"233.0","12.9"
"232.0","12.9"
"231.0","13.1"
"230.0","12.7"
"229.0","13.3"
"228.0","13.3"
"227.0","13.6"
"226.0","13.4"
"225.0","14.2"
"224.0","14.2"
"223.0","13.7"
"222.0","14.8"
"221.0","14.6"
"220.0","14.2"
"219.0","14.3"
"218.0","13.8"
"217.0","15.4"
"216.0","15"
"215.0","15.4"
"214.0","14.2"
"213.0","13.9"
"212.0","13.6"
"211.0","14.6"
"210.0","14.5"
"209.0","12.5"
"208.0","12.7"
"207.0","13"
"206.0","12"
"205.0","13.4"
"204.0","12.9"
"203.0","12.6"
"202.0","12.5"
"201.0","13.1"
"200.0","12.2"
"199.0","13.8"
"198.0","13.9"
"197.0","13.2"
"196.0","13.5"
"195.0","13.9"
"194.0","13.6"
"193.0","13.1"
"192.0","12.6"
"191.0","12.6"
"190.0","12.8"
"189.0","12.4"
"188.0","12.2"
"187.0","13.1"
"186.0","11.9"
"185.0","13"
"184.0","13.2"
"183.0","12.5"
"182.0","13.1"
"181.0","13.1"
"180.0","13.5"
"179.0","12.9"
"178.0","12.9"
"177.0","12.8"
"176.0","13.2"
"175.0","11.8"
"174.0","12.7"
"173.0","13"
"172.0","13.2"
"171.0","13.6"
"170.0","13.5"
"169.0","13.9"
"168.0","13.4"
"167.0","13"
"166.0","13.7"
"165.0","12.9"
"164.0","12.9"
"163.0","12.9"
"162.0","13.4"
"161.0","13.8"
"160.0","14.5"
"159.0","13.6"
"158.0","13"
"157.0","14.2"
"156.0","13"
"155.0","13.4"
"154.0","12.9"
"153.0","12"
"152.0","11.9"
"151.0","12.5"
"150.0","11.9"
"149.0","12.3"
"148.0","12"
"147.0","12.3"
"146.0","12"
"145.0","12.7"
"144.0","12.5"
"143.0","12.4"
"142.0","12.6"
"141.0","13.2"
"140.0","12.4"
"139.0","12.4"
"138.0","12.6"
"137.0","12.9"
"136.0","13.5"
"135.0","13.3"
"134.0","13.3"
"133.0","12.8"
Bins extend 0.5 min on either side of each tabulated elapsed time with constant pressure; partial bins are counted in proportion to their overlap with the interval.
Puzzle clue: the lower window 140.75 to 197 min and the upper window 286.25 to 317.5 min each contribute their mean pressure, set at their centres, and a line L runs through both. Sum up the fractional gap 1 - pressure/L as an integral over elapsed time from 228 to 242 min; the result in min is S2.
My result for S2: 2.03 min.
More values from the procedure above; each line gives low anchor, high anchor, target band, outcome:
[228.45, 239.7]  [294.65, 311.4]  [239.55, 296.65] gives 6.8 min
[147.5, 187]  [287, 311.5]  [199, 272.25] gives 9.5 min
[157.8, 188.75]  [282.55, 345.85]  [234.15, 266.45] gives 6.8 min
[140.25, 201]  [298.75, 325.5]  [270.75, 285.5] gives 3.8 min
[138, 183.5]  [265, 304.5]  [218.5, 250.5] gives 1.6 min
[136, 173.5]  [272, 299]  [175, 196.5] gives 0.6 min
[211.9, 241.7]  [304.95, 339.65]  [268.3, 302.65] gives 5.3 min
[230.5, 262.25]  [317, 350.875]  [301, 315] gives 0.0 min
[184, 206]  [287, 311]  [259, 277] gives 4.0 min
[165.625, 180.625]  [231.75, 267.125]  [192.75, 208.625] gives -0.2 min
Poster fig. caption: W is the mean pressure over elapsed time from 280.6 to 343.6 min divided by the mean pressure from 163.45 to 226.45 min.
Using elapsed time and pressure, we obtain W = 1.34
